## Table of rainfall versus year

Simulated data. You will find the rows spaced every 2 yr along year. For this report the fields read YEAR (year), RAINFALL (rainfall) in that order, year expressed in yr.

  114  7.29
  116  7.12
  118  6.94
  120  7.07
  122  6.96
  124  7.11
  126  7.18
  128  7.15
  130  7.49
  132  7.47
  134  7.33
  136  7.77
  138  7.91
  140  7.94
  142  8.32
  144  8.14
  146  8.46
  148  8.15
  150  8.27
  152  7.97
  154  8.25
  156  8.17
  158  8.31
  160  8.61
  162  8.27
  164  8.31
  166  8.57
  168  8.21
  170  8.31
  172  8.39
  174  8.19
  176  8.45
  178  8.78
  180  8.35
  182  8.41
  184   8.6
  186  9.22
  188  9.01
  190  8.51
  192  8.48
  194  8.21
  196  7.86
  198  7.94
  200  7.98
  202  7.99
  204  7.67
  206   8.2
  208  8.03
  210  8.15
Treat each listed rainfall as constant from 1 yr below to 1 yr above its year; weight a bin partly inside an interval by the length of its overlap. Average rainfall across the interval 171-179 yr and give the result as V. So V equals 8.45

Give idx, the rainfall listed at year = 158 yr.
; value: 8.31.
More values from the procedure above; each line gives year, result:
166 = 8.57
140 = 7.94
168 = 8.21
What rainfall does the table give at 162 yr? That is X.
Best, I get 8.27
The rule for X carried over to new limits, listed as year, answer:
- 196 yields 7.86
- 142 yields 8.32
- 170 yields 8.31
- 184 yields 8.6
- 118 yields 6.94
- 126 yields 7.18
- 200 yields 7.98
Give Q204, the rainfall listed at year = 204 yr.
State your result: 7.67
